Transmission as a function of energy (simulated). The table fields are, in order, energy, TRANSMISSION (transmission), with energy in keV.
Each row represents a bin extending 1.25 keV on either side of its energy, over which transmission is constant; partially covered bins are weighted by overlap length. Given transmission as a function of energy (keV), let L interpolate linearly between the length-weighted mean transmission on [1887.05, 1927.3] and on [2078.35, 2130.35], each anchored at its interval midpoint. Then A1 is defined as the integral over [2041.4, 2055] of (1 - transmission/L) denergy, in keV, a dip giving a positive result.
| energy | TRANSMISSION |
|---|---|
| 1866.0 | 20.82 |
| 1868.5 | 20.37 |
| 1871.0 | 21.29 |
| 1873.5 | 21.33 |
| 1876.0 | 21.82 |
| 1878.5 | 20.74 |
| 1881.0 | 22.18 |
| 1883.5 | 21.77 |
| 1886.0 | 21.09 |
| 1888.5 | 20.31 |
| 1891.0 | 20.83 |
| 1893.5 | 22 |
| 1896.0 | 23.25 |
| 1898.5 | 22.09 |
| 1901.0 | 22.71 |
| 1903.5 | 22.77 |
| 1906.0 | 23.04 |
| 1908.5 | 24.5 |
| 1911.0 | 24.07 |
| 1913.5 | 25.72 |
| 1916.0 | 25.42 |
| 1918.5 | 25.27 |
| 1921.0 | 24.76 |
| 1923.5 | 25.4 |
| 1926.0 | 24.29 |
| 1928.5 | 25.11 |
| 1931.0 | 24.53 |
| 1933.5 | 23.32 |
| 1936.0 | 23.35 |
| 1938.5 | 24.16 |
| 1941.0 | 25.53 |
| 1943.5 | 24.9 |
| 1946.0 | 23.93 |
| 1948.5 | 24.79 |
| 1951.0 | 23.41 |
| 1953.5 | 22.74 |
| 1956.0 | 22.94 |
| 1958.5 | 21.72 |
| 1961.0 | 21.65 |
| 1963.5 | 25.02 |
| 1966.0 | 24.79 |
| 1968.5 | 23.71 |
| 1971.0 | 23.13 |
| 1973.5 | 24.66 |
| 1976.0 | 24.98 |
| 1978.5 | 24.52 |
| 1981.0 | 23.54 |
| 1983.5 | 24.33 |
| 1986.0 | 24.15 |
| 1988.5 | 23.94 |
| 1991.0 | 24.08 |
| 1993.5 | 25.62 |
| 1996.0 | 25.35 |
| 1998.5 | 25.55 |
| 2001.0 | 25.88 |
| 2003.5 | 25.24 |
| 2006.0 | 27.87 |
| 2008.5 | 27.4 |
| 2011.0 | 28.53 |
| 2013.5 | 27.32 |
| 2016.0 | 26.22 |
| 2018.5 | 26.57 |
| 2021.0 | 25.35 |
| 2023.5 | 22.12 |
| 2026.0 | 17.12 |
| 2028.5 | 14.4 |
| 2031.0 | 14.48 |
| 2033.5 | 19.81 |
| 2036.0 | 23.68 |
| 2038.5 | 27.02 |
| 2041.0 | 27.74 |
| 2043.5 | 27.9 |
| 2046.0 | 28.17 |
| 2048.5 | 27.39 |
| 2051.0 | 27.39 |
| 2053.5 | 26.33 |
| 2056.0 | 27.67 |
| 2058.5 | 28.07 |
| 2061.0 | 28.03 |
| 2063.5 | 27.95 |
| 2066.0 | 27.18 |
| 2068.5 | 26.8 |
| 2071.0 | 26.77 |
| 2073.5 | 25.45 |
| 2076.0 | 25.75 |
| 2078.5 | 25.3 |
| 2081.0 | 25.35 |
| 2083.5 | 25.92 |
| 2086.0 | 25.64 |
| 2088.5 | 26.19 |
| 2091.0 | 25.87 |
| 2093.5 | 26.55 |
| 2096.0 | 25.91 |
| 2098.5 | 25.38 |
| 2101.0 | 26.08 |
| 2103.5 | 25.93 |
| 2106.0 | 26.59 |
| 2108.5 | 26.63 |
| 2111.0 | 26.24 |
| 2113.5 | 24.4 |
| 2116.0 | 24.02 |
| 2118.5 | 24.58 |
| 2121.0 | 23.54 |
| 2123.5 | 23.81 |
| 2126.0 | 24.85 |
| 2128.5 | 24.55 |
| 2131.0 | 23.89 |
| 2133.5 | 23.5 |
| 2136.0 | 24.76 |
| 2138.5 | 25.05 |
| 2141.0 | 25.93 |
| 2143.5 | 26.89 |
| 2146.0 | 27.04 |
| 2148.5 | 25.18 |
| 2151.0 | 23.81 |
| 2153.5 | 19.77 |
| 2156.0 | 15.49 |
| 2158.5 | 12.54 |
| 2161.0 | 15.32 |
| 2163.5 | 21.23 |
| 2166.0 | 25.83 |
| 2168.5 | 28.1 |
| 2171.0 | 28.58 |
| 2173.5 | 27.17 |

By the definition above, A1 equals -1.4 keV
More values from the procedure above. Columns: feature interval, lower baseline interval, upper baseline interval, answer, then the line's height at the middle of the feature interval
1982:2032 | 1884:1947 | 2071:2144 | 0.68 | 24.5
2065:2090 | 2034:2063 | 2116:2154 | 0.18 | 26.2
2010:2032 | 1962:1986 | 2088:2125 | 1.95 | 24.7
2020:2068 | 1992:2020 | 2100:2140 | 2.35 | 25.9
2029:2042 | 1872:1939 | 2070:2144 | 1.38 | 24.6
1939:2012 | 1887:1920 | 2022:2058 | -3.38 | 23.5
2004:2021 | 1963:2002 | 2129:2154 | -1.72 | 24.6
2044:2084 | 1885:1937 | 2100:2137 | -3.84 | 24.5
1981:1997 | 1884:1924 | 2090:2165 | -0.68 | 23.5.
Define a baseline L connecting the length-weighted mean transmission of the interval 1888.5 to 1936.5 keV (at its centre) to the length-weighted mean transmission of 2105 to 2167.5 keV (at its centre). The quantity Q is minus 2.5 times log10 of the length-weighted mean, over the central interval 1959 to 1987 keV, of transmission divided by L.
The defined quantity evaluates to -0.02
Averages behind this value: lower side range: 23.7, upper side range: 23.4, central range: 24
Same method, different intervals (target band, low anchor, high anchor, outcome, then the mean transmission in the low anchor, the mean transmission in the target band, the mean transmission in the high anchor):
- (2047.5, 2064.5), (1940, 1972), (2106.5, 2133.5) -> -0.14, 23.7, 27.5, 24.7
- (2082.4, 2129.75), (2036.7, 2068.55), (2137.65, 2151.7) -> 0.04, 27.5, 25.4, 25.7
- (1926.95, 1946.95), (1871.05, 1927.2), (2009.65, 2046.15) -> -0.06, 22.9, 24.4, 23.6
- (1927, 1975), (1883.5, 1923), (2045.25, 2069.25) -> 0.03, 23.2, 23.9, 27.5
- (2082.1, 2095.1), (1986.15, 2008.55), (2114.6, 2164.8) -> -0.10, 25.5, 26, 22.8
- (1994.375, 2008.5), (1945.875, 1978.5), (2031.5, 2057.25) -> -0.06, 23.7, 26.1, 26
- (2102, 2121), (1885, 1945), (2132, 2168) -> -0.12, 23.7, 25.4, 22.4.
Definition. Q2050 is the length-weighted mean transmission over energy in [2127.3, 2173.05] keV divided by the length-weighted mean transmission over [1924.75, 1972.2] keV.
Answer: 0.98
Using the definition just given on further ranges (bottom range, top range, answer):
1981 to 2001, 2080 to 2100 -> 1.05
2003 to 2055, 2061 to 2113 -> 1.06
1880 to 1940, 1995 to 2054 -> 1.06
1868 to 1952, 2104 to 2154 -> 1.07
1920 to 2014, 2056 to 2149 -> 1.05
